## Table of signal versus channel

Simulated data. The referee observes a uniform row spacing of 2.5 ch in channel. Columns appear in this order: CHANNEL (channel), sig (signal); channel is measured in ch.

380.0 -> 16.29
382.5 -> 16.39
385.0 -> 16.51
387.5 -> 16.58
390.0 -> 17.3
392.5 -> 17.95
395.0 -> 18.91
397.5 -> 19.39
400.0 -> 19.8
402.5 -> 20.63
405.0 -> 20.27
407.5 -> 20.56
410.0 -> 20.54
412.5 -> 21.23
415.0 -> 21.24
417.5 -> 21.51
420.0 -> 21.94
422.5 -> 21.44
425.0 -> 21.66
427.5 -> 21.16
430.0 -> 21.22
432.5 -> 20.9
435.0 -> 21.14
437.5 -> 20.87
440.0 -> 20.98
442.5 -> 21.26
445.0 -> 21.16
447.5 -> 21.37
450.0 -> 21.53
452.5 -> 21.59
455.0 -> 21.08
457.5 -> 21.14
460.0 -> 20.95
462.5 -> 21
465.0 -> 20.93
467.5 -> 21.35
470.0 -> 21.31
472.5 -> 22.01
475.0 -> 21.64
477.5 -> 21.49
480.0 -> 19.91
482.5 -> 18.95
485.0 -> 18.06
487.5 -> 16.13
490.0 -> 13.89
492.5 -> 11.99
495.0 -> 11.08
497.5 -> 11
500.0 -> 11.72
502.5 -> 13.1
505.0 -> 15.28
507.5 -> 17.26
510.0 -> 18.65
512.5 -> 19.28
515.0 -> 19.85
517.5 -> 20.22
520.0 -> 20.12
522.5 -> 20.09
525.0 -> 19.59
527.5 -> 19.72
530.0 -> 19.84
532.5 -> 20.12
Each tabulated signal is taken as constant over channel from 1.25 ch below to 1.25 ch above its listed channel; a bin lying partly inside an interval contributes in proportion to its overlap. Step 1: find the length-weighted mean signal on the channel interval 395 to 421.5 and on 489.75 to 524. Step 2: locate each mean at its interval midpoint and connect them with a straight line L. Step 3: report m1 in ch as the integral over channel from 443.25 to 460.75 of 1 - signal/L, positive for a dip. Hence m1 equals -2.5 ch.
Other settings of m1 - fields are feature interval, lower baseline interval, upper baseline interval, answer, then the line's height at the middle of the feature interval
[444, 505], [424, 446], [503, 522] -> 4.4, 19.8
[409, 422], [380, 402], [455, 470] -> -1.6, 19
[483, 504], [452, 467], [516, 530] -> 7.1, 20.5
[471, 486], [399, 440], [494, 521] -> -2.2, 17.8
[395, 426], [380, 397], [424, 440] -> -2.5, 19.2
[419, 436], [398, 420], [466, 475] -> -0.3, 21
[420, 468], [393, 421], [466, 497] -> -4.9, 19.2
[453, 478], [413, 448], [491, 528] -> -2.8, 19.2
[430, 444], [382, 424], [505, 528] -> -1.1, 19.5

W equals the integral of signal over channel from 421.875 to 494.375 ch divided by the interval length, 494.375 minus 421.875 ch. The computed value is 20.2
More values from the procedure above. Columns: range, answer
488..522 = 15.8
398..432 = 21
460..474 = 21.3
